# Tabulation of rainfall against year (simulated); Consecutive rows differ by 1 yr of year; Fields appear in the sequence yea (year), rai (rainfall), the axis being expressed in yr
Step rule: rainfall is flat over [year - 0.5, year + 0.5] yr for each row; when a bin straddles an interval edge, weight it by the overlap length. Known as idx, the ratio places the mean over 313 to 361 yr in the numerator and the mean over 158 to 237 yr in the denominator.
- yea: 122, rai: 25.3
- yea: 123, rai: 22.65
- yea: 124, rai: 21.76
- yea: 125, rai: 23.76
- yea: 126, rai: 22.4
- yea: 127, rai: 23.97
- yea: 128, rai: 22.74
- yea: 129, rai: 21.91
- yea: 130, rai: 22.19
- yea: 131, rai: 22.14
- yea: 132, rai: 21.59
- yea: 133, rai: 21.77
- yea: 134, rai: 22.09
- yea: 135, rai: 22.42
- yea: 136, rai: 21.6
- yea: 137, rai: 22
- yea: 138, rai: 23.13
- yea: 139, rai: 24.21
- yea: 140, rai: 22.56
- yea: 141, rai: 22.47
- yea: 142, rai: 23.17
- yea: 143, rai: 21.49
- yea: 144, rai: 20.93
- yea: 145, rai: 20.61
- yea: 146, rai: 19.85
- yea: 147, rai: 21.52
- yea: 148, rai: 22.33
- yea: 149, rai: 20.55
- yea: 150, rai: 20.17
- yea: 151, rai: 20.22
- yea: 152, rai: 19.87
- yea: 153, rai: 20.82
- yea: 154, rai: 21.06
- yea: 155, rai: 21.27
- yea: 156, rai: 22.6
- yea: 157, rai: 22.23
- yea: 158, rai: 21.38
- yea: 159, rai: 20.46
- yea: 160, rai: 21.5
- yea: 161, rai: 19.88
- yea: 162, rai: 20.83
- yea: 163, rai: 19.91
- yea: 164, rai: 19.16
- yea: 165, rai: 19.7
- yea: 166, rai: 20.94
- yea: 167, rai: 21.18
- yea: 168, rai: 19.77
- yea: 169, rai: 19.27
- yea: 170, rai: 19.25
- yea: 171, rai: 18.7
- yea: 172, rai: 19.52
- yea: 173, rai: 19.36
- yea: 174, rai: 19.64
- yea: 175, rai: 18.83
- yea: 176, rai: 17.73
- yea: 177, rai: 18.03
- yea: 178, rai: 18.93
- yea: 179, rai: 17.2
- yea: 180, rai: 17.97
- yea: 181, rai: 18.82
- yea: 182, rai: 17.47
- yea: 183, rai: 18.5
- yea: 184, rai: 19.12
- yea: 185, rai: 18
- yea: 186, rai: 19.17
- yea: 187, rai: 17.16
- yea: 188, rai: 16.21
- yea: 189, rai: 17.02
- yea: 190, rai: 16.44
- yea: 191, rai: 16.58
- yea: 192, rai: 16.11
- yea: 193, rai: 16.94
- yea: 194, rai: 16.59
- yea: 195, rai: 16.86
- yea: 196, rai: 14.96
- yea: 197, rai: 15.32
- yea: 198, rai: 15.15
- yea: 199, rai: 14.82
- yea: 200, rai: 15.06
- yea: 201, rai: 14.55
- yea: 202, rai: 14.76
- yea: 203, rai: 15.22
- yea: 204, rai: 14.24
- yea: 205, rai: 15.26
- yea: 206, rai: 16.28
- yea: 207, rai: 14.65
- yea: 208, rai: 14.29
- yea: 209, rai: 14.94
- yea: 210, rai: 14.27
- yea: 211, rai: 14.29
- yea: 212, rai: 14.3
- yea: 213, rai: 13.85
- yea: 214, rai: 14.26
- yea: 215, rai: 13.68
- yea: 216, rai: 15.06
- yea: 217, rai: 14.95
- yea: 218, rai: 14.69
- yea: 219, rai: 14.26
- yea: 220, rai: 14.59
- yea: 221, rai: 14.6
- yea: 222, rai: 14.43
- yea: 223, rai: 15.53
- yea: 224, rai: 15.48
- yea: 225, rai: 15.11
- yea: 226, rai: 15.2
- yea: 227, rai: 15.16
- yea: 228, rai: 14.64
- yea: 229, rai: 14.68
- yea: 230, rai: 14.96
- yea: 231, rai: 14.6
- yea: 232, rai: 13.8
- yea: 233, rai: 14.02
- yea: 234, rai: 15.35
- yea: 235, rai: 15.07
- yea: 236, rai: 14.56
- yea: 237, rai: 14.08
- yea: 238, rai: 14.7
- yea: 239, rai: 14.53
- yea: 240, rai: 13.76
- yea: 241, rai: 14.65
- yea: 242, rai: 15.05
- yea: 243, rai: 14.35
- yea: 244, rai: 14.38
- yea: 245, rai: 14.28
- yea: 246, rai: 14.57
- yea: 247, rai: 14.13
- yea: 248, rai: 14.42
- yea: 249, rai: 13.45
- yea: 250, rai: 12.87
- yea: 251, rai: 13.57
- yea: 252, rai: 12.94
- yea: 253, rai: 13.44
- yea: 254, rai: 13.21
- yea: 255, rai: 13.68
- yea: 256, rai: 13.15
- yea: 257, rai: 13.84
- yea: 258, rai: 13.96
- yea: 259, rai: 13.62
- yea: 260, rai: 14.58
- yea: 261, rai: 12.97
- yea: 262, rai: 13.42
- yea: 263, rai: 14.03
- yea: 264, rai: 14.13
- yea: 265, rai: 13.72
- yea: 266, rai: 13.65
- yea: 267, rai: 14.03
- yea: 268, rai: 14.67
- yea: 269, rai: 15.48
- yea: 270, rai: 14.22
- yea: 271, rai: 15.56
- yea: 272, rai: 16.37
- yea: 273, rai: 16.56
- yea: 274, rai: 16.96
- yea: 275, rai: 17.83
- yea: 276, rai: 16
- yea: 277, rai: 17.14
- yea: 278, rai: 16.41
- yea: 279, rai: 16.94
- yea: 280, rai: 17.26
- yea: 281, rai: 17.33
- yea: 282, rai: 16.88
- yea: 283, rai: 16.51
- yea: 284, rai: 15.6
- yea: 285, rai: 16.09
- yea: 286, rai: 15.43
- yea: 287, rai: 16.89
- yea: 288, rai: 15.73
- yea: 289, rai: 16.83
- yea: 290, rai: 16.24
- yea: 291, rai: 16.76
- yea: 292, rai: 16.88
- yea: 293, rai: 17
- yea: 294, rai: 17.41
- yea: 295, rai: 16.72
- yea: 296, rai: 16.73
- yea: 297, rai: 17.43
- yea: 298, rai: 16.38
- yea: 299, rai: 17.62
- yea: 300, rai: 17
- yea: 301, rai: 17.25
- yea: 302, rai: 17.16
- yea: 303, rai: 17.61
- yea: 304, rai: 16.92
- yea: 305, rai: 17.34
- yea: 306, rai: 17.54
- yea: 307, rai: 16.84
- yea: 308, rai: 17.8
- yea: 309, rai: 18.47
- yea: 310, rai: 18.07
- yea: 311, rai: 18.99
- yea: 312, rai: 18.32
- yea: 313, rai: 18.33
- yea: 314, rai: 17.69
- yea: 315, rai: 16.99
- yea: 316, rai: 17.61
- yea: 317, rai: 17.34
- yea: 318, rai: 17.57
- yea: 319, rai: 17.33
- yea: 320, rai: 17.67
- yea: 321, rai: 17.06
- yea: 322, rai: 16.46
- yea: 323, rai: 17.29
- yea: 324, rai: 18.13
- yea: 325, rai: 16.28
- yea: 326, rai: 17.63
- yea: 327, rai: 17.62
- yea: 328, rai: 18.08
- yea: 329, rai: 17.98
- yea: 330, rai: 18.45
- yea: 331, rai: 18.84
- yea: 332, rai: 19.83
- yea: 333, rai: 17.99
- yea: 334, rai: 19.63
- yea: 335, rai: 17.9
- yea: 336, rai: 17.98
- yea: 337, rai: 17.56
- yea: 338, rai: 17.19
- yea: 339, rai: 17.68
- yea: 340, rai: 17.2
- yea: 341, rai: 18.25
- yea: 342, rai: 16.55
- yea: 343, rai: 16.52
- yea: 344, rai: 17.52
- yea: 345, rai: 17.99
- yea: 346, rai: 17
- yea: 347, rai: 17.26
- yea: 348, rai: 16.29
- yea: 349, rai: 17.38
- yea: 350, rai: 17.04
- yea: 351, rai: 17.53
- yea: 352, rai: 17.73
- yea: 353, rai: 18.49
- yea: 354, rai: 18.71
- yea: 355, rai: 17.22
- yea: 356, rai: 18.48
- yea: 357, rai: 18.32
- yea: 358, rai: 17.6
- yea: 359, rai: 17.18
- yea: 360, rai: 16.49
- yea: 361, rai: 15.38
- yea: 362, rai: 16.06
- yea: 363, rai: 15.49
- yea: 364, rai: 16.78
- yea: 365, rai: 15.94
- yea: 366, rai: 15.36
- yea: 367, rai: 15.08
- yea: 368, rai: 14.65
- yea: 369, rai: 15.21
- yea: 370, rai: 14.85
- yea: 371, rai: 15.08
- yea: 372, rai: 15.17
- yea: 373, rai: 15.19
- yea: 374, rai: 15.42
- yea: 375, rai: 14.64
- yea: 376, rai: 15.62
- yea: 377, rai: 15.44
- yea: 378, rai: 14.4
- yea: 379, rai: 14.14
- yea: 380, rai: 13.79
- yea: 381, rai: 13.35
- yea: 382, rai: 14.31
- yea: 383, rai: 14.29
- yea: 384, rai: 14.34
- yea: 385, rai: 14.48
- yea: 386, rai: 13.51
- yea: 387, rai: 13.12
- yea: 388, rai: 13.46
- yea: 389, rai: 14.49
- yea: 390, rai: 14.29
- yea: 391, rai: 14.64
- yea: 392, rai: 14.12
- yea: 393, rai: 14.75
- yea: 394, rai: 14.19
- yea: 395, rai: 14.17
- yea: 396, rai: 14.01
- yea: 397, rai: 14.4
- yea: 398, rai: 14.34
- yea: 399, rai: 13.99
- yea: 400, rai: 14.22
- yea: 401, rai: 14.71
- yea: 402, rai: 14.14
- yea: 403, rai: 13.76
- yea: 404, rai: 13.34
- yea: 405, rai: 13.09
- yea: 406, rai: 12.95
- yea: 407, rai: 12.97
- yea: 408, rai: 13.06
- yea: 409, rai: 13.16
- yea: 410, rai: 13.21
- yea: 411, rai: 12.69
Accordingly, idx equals 1.1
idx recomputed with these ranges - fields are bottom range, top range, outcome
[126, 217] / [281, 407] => 0.87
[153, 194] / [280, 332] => 0.91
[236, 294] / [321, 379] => 1.12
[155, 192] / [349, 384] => 0.83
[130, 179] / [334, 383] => 0.79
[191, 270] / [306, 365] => 1.21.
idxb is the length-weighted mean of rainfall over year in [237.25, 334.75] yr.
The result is 16.1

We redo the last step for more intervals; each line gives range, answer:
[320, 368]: 17.3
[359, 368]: 15.8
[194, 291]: 14.9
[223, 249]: 14.6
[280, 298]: 16.6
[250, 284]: 14.9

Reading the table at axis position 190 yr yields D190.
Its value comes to 16.44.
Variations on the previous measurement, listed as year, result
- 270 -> 14.22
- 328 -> 18.08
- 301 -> 17.25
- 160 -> 21.5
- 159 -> 20.46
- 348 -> 16.29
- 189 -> 17.02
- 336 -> 17.98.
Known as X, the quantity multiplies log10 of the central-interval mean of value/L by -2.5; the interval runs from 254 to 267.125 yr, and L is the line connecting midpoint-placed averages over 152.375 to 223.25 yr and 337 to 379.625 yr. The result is 0.23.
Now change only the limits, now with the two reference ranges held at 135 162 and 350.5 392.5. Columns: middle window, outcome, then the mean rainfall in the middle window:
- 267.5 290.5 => 0.10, 16.3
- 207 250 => 0.31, 14.5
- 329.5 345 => -0.10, 17.9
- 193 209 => 0.30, 15.2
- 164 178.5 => 0.08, 19.3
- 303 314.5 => -0.04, 17.8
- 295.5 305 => 0.02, 17.1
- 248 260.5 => 0.34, 13.6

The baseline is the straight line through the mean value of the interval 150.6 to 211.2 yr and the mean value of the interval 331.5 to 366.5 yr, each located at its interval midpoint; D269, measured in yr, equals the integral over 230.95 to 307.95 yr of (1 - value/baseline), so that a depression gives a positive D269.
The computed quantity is 9.82 yr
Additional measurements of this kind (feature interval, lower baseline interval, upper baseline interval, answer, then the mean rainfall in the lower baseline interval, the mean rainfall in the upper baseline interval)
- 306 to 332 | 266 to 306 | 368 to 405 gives -3.2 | 16.5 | 14.4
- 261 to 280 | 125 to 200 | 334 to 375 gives 2.9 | 19.8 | 16.8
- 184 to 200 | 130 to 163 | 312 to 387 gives 3.1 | 21.5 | 16.7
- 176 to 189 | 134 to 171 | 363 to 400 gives 1.4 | 21.1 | 14.6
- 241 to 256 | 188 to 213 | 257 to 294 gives 1.6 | 15.4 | 15.7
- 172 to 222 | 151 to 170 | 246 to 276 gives 6.0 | 20.6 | 14.3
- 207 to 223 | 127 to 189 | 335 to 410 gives 3.9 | 20.4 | 15.5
